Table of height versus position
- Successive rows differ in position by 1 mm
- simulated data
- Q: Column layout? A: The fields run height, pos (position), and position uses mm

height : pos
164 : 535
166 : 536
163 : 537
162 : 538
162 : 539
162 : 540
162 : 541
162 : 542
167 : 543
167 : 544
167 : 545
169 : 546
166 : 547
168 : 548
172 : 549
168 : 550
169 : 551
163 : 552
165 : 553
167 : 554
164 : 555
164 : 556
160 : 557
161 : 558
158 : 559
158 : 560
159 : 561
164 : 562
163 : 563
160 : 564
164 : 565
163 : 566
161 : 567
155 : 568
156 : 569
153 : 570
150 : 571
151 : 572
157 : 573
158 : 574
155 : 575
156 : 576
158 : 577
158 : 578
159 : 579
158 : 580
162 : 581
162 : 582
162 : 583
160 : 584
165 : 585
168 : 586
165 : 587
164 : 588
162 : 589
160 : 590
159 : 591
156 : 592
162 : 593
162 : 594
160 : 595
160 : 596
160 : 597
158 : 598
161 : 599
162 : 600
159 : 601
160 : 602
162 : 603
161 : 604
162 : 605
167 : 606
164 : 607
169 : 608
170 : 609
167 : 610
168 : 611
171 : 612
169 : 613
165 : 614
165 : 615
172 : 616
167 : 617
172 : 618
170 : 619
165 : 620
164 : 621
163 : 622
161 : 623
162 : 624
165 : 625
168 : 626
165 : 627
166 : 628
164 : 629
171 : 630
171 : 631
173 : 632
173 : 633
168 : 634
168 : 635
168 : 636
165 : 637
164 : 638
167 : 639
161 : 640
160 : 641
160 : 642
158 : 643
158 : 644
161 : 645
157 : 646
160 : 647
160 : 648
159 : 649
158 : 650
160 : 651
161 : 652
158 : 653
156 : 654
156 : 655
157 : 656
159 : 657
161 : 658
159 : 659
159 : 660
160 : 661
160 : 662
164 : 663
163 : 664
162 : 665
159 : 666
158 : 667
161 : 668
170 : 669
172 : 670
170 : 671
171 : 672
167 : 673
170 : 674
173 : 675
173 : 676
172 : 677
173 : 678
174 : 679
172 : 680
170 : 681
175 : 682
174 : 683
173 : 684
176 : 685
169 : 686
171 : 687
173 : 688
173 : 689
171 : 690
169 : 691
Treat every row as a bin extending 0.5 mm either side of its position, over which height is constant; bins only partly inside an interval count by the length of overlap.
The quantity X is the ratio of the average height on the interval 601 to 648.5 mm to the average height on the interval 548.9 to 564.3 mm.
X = 1.0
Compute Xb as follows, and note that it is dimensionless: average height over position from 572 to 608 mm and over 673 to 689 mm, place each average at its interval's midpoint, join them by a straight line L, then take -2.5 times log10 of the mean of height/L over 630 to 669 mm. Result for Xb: 0.04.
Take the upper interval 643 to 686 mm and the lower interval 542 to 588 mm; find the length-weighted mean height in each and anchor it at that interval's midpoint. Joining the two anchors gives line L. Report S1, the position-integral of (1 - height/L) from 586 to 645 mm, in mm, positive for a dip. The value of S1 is -0.5 mm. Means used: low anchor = 162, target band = 164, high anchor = 165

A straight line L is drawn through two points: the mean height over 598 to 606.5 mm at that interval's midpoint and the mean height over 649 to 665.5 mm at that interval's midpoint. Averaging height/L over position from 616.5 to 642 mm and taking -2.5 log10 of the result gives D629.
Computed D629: -0.04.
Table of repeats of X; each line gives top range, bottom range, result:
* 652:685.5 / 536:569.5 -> 1.02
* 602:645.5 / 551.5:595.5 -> 1.03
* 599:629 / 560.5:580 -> 1.05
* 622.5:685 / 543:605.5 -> 1.02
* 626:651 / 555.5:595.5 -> 1.03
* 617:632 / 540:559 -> 1.01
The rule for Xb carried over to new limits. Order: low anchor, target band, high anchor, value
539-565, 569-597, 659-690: 0.04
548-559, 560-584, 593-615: 0.04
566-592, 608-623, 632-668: -0.05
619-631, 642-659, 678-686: 0.07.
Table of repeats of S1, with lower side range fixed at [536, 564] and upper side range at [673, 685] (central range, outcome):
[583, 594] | 0.30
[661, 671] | 0.48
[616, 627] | 0.18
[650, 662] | 0.86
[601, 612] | 0.18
